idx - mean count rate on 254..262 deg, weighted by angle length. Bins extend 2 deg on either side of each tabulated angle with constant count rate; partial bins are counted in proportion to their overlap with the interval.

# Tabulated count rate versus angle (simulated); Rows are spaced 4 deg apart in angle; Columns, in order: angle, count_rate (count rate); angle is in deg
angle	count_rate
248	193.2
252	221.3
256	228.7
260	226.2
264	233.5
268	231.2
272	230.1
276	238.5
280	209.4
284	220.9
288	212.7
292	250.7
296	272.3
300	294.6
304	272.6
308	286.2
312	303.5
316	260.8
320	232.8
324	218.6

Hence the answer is 227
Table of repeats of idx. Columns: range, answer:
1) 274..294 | 226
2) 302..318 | 281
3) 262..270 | 232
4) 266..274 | 231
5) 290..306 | 273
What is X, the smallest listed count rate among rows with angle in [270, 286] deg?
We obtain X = 209.4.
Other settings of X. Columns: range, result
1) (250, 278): 221.3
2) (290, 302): 250.7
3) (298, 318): 260.8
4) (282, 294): 212.7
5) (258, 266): 226.2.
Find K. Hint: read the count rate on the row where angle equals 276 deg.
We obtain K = 238.5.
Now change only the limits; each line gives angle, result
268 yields 231.2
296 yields 272.3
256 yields 228.7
